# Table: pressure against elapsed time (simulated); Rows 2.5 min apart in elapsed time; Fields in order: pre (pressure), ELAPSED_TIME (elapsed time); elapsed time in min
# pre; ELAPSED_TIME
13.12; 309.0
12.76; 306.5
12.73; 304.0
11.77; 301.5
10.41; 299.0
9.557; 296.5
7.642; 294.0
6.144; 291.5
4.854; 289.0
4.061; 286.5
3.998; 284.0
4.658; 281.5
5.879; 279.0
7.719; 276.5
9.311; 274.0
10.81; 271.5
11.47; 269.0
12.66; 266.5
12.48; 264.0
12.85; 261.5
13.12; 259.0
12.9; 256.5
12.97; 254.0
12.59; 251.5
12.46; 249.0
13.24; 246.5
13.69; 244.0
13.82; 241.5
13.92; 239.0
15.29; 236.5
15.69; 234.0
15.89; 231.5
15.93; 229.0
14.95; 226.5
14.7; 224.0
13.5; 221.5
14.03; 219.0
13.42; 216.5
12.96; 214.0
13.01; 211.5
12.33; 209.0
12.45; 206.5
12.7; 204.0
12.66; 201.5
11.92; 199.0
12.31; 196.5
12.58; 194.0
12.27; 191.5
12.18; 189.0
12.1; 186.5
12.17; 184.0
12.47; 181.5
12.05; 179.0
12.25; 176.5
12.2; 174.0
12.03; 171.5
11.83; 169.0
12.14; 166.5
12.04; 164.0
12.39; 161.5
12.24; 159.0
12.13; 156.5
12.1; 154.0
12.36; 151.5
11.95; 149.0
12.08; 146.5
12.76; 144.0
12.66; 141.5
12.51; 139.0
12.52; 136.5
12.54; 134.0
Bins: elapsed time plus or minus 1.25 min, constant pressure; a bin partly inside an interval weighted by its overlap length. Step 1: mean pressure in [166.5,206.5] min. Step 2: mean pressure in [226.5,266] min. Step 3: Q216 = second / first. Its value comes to 1.13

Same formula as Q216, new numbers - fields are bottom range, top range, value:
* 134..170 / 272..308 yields 0.66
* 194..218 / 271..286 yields 0.53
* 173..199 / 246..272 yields 1.02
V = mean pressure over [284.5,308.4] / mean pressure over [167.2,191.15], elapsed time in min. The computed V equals 0.7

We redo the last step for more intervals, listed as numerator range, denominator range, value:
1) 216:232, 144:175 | 1.20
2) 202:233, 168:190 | 1.14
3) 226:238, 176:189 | 1.27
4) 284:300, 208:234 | 0.48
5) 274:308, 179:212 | 0.64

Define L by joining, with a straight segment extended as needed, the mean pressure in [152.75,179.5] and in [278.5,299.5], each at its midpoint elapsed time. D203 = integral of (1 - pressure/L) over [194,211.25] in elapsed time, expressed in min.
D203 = -3.5 min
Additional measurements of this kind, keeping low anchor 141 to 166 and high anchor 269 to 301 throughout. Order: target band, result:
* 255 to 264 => -5.0 min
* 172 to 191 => -1.7 min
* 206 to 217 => -3.0 min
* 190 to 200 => -1.5 min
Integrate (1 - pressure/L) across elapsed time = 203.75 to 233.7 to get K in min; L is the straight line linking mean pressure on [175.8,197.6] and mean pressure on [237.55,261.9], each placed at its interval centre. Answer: -2.8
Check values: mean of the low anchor 12.3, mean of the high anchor 13.2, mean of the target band 13.9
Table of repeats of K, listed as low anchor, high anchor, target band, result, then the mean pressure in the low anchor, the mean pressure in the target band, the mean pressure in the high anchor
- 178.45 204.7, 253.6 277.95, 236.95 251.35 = -2.1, 12.3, 13.5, 11.5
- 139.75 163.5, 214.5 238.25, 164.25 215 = 4.5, 12.3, 12.3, 14.7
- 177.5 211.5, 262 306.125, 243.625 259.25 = -4.5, 12.3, 12.9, 8.75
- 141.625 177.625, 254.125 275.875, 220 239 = -4.8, 12.2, 15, 11.9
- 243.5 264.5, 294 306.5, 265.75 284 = 5.4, 12.9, 8.49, 10.9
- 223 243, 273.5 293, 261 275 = -4.9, 15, 11.6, 5.72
